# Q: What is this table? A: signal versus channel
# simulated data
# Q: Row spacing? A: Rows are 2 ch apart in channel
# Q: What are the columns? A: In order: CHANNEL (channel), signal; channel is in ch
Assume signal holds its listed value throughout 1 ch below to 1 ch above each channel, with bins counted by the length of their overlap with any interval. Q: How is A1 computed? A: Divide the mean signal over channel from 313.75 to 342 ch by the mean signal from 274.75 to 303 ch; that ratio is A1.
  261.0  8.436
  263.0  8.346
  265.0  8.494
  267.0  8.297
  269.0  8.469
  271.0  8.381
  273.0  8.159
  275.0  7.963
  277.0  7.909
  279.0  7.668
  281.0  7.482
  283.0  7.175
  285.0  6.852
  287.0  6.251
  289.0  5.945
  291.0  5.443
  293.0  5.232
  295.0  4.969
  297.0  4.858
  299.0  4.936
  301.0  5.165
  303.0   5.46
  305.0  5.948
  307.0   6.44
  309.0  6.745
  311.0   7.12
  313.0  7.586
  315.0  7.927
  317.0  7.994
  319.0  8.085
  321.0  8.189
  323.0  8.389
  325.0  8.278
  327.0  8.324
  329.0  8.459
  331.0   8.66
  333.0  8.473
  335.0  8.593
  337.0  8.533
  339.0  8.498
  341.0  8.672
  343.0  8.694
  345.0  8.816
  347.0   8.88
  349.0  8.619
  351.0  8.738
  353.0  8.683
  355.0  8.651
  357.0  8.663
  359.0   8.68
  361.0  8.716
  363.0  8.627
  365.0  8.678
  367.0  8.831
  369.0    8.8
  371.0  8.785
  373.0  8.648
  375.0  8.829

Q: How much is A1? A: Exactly 1.35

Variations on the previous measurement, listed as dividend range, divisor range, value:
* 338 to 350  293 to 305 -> 1.68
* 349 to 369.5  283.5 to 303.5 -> 1.57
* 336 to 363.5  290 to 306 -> 1.65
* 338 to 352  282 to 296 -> 1.46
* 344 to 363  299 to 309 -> 1.51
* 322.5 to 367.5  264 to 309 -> 1.28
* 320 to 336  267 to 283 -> 1.06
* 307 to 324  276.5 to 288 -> 1.07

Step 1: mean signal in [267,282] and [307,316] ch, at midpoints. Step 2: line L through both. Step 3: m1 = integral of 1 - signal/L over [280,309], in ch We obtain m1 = 6.5 ch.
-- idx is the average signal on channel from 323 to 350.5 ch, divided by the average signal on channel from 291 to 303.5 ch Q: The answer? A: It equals 1.7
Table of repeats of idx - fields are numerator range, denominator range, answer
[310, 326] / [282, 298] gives 1.36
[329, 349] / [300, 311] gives 1.43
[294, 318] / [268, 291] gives 0.85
